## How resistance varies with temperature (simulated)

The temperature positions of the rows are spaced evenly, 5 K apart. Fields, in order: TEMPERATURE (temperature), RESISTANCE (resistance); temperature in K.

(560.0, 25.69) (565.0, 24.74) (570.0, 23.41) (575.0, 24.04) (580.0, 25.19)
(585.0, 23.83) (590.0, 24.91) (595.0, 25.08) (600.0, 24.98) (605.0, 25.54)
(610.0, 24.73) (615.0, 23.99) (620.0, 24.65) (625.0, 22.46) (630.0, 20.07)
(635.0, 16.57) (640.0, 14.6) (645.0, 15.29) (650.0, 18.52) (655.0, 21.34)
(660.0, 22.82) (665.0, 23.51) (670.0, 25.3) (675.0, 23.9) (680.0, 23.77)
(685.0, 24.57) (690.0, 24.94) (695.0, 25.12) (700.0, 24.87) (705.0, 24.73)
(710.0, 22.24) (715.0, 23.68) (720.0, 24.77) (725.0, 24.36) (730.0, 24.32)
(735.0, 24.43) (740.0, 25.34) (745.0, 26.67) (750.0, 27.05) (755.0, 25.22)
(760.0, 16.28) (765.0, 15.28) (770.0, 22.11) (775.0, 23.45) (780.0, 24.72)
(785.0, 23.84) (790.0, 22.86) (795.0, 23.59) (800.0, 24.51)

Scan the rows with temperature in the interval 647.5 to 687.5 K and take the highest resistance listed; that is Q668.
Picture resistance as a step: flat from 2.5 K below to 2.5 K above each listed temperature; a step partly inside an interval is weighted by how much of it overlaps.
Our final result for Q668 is 25.3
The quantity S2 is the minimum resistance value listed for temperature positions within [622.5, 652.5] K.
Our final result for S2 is 14.6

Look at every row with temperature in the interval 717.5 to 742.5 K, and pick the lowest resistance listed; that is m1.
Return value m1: 24.32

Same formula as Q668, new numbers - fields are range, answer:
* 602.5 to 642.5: 25.54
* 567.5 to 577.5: 24.04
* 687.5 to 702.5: 25.12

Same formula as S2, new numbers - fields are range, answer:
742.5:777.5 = 15.28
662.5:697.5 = 23.51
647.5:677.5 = 18.52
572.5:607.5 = 23.83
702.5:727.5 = 22.24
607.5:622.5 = 23.99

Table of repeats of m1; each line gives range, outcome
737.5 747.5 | 25.34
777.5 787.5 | 23.84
